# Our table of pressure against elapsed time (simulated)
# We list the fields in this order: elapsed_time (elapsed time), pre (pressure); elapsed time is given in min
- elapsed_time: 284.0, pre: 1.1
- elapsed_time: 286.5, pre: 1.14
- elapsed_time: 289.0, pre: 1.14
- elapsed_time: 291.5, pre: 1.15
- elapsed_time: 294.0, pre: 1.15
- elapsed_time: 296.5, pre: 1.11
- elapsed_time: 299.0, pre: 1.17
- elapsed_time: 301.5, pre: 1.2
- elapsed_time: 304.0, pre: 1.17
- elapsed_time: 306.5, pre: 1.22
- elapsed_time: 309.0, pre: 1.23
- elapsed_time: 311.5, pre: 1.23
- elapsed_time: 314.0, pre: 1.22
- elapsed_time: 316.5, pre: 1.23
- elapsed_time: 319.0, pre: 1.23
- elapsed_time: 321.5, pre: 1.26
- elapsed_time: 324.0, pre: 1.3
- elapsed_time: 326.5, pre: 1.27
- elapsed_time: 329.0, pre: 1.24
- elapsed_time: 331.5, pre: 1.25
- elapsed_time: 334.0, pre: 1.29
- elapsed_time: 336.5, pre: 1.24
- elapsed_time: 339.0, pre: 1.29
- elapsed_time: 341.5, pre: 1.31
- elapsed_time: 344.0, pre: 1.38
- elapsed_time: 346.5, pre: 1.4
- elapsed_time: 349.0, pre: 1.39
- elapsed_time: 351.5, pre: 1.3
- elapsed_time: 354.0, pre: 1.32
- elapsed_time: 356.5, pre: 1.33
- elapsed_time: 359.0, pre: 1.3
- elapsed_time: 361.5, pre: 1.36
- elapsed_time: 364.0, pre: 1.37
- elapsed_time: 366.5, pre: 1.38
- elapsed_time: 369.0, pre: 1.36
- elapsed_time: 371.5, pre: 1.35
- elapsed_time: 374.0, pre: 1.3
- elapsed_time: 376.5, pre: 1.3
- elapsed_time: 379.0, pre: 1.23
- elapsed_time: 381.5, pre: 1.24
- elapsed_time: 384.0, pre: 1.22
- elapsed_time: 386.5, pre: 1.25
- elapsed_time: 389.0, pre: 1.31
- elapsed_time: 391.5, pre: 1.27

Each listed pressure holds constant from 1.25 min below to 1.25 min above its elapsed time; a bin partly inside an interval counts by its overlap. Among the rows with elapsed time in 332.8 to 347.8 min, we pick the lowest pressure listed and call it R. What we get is 1.24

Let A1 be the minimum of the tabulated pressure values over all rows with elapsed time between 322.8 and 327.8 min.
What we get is 1.27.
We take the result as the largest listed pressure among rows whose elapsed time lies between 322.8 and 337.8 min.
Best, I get 1.3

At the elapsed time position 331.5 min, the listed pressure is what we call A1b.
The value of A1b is 1.25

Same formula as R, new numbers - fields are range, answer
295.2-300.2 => 1.11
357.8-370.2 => 1.3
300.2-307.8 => 1.17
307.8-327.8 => 1.22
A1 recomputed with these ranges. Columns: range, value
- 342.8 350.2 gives 1.38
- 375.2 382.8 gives 1.23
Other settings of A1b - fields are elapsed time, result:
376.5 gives 1.3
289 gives 1.14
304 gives 1.17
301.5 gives 1.2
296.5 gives 1.11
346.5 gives 1.4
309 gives 1.23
